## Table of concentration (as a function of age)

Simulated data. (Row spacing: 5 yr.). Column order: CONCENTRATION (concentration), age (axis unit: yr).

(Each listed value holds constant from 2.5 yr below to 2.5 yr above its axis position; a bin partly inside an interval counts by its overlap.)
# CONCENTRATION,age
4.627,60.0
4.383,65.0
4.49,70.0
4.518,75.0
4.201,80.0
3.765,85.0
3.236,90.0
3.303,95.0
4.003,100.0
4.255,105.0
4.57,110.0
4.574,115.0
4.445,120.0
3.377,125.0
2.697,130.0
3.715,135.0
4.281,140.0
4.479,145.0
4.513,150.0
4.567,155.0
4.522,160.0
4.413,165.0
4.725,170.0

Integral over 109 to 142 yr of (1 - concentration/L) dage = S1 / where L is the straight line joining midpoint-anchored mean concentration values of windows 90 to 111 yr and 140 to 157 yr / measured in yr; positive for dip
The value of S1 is 2.14 yr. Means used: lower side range 3.9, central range 3.92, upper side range 4.48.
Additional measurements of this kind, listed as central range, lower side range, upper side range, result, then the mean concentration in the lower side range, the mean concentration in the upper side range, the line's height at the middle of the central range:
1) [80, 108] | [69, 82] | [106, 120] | 4.3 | 4.4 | 4.52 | 4.46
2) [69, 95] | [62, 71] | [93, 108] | 1.6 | 4.44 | 3.9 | 4.19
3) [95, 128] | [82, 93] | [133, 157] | -2.3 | 3.52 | 4.32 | 3.86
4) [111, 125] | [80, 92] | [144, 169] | -0.9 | 3.66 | 4.51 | 4.05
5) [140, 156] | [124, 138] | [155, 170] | -2.1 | 3.29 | 4.53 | 3.96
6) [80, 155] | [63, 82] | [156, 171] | 8.4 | 4.4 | 4.54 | 4.47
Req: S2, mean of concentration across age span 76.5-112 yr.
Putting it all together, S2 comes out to 3.91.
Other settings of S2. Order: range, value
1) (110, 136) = 3.84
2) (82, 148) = 3.91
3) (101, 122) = 4.43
